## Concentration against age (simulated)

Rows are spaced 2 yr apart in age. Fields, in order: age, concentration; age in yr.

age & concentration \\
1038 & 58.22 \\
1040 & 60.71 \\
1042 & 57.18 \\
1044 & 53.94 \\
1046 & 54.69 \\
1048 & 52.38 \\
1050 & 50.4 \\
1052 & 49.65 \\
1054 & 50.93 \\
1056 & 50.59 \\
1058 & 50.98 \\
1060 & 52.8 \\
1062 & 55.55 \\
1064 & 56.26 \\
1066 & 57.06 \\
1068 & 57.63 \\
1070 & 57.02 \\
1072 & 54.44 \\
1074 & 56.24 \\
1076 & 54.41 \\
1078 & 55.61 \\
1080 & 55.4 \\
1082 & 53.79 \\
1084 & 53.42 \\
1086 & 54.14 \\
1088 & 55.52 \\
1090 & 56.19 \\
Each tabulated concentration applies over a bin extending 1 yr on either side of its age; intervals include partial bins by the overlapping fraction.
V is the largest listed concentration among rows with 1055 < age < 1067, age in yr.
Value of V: 57.06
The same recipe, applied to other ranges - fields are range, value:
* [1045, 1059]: 54.69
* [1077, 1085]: 55.61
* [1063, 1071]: 57.63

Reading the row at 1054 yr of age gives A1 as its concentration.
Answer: 50.93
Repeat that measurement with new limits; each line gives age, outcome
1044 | 53.94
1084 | 53.42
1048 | 52.38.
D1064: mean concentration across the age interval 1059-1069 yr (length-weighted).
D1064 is 55.9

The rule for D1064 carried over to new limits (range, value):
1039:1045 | 57.3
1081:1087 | 53.8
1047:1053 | 50.8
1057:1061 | 51.9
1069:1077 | 55.5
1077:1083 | 54.9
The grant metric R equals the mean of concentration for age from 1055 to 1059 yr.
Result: 50.8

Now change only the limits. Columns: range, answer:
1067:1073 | 56.4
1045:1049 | 53.5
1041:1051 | 53.7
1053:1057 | 50.8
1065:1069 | 57.3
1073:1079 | 55.4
